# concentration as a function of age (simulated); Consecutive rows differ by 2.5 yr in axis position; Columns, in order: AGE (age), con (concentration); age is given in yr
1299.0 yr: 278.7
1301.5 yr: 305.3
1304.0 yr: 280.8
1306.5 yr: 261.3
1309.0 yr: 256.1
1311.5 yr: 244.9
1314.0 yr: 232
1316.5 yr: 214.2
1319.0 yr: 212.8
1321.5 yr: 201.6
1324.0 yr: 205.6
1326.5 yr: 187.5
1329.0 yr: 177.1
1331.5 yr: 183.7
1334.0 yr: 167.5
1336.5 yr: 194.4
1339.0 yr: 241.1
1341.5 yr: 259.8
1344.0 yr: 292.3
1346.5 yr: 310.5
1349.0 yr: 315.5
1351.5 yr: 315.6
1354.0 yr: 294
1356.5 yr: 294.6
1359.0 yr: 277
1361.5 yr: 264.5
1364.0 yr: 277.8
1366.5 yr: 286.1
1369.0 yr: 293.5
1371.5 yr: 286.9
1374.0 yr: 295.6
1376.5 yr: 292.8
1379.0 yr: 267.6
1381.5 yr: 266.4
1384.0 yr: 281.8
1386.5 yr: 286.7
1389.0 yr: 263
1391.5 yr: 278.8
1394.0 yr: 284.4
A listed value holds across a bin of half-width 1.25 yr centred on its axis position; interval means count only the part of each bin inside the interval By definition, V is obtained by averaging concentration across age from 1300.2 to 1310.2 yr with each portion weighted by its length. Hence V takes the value 276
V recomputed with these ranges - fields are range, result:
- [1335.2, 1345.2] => 246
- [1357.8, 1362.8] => 271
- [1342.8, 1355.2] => 306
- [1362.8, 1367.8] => 282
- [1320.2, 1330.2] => 193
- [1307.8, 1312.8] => 250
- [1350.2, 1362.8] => 289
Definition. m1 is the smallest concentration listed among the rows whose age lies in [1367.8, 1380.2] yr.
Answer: 267.6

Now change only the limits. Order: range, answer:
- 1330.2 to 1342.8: 167.5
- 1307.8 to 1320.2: 212.8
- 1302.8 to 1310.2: 256.1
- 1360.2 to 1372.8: 264.5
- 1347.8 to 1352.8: 315.5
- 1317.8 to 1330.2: 177.1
